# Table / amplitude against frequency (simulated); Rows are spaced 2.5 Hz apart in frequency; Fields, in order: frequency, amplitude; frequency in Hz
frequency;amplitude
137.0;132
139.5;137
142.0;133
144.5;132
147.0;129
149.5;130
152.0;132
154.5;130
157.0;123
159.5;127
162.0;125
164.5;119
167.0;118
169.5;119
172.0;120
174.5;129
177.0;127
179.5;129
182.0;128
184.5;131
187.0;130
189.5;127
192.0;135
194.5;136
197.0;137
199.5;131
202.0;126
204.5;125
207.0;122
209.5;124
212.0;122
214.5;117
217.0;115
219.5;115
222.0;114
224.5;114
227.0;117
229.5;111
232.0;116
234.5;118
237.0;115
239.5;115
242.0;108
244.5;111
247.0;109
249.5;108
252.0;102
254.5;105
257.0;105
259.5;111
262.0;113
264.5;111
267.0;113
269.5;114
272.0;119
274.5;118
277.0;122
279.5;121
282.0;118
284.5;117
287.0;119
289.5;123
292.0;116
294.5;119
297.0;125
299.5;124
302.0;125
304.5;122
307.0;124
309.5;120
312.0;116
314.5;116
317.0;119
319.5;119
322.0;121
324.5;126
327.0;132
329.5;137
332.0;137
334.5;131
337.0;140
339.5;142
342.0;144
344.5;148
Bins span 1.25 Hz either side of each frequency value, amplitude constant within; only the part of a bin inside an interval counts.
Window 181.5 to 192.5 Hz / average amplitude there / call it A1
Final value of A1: 130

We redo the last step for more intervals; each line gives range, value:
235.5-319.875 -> 116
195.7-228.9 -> 121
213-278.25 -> 113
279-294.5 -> 119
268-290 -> 119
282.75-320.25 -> 120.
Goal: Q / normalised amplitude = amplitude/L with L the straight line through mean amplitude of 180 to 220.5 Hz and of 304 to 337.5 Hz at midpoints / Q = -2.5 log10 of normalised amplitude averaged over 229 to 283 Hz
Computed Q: 0.12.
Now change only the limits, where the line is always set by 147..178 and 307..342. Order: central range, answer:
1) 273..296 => 0.069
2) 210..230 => 0.089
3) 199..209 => 0.003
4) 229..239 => 0.099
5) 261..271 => 0.126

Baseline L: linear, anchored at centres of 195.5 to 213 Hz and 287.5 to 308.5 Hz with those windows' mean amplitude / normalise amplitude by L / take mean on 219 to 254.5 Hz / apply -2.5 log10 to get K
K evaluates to 0.12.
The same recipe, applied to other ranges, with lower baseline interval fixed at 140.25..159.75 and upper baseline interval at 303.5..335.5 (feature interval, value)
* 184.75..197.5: -0.034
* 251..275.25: 0.140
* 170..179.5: 0.032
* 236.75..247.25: 0.141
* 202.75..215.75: 0.051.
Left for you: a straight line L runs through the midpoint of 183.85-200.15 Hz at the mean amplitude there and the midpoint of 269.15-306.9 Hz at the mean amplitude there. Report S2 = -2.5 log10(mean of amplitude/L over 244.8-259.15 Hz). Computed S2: 0.17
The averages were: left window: 133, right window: 120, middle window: 106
